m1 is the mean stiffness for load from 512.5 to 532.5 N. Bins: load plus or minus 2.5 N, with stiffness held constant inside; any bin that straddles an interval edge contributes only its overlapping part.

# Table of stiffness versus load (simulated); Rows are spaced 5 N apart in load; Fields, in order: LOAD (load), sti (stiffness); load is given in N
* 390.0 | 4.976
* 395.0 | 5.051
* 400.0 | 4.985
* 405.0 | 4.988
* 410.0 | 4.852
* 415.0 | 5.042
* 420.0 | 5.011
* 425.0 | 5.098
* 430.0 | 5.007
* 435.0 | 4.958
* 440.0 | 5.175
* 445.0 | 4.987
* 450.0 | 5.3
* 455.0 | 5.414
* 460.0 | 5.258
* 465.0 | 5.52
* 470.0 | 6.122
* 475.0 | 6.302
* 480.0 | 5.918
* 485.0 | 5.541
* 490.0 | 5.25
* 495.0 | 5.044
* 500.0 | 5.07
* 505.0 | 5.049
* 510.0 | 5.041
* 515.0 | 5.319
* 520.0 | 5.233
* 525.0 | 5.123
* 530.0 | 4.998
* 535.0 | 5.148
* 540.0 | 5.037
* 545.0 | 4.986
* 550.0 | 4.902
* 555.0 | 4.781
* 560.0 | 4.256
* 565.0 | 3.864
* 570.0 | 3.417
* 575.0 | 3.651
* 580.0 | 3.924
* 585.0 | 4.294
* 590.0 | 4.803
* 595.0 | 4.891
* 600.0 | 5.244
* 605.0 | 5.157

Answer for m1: 5.17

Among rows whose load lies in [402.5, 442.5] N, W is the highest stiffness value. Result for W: 5.175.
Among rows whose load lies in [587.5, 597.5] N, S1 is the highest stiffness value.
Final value 4.891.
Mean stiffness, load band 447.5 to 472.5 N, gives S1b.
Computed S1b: 5.52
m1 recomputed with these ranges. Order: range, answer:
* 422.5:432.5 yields 5.05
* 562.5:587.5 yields 3.83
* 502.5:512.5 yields 5.04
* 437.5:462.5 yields 5.23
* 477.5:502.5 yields 5.36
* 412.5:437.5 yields 5.02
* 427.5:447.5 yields 5.03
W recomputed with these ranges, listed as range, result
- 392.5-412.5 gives 5.051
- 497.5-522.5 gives 5.319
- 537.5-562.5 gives 5.037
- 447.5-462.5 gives 5.414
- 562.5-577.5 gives 3.864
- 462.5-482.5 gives 6.302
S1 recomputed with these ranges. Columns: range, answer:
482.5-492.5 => 5.541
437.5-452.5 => 5.3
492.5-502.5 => 5.07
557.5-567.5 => 4.256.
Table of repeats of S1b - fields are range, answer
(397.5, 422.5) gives 4.98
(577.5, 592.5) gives 4.34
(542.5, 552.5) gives 4.94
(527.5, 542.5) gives 5.06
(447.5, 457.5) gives 5.36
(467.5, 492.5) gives 5.83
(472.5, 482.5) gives 6.11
